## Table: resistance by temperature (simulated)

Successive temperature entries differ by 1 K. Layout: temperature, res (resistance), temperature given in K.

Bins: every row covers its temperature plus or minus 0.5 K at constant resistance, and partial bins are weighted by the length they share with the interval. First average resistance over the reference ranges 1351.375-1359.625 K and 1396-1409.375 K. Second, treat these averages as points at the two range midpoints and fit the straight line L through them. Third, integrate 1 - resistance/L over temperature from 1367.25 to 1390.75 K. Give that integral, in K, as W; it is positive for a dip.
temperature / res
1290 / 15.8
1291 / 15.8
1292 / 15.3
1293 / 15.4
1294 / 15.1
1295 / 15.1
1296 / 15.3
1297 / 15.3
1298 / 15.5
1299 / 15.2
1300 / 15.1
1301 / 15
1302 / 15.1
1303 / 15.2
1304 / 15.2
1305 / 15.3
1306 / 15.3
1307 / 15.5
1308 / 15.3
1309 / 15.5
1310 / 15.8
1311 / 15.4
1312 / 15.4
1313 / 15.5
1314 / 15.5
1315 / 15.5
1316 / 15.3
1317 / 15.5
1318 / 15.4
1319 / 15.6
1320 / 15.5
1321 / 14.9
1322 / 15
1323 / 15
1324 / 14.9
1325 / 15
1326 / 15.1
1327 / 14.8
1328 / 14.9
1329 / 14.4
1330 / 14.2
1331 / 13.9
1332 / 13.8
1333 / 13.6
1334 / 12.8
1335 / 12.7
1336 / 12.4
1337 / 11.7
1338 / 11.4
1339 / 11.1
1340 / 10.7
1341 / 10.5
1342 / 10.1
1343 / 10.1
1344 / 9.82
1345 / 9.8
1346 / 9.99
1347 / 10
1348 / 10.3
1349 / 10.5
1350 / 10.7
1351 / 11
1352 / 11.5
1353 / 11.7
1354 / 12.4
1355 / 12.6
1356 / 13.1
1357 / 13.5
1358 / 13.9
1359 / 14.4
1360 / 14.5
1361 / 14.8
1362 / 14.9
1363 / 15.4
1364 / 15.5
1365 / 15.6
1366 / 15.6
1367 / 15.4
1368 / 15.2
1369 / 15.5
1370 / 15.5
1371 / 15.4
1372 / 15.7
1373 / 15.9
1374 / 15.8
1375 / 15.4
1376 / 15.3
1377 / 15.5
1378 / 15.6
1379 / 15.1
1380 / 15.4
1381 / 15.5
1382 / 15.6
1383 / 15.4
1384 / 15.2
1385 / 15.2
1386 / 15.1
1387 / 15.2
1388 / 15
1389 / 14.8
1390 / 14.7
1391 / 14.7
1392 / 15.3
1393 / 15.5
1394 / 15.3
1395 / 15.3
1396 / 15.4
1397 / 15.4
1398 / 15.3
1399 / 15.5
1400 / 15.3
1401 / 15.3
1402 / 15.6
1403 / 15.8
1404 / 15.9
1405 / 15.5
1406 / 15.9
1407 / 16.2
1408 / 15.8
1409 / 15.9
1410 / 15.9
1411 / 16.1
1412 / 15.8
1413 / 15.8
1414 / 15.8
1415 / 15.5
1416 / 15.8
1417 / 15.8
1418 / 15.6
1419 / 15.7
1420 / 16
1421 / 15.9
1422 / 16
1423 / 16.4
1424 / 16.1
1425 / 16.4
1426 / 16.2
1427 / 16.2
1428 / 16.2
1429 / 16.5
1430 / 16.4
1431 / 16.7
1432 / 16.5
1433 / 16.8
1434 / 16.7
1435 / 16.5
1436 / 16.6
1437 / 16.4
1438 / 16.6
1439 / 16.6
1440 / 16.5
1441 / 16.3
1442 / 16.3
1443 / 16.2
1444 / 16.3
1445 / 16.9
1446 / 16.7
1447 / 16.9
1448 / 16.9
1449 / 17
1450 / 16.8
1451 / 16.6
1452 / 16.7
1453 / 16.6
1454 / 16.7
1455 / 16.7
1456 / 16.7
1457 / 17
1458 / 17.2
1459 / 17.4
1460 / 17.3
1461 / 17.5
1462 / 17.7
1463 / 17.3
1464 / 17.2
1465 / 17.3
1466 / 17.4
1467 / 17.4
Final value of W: -1.82 K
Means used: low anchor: 12.9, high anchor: 15.6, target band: 15.3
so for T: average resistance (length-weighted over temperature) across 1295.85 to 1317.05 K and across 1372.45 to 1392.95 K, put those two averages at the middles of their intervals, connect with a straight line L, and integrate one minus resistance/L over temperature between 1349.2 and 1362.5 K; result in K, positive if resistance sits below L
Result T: 2.06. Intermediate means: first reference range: 15.3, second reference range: 15.3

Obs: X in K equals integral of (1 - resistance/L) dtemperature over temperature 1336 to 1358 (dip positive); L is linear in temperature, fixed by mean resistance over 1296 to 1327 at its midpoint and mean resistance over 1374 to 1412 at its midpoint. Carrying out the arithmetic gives 6.0 K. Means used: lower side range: 15.3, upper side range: 15.4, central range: 11.2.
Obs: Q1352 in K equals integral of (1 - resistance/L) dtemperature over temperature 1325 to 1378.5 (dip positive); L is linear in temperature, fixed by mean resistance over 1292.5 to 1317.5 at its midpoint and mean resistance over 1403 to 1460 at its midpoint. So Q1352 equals 8.1 K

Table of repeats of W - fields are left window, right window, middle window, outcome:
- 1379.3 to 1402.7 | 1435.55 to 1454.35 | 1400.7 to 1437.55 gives -0.2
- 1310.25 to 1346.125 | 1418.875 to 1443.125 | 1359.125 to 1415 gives -1.0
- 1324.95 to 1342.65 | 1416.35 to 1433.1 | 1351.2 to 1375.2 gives -0.9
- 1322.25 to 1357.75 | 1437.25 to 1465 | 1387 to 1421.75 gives -1.5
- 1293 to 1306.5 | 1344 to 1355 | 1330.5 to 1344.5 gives 0.2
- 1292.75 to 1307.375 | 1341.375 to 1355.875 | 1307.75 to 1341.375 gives -3.1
